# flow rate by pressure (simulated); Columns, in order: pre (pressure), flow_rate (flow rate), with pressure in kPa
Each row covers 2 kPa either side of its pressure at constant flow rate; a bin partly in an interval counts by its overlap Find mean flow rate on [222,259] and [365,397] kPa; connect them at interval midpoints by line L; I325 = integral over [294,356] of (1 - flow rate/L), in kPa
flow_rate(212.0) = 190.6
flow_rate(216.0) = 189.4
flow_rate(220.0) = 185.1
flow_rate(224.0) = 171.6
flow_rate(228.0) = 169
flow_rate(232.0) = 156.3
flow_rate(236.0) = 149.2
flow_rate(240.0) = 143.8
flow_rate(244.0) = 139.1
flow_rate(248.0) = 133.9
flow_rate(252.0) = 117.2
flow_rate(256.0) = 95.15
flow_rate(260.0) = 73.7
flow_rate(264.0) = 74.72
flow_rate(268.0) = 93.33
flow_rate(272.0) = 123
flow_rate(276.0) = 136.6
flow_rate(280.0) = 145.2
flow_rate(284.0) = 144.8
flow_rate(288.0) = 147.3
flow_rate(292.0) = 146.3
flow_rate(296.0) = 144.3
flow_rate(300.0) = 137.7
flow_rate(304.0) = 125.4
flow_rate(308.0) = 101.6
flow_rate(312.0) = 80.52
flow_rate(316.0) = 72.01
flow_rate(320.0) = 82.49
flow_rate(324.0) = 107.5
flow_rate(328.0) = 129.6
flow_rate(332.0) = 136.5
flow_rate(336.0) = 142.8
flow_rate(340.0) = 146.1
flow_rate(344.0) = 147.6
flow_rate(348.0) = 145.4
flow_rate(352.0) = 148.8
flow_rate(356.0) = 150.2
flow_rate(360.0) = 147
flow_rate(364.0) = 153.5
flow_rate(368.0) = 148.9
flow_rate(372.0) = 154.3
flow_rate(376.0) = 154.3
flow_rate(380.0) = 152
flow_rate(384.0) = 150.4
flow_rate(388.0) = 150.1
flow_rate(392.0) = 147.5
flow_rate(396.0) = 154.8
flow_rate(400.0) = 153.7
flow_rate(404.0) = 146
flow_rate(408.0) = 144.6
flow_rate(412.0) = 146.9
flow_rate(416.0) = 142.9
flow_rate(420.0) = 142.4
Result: 9.7 kPa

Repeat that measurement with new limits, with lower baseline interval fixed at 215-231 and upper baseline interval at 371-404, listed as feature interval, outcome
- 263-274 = 4.6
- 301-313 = 4.2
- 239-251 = 2.5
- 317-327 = 4.0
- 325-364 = 3.6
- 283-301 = 2.4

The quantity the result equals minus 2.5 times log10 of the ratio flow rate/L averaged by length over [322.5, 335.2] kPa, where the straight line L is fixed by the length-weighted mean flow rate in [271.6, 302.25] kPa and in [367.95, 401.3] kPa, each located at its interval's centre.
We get 0.15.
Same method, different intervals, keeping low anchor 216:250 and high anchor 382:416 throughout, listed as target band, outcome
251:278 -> 0.47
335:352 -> 0.04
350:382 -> 0.00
